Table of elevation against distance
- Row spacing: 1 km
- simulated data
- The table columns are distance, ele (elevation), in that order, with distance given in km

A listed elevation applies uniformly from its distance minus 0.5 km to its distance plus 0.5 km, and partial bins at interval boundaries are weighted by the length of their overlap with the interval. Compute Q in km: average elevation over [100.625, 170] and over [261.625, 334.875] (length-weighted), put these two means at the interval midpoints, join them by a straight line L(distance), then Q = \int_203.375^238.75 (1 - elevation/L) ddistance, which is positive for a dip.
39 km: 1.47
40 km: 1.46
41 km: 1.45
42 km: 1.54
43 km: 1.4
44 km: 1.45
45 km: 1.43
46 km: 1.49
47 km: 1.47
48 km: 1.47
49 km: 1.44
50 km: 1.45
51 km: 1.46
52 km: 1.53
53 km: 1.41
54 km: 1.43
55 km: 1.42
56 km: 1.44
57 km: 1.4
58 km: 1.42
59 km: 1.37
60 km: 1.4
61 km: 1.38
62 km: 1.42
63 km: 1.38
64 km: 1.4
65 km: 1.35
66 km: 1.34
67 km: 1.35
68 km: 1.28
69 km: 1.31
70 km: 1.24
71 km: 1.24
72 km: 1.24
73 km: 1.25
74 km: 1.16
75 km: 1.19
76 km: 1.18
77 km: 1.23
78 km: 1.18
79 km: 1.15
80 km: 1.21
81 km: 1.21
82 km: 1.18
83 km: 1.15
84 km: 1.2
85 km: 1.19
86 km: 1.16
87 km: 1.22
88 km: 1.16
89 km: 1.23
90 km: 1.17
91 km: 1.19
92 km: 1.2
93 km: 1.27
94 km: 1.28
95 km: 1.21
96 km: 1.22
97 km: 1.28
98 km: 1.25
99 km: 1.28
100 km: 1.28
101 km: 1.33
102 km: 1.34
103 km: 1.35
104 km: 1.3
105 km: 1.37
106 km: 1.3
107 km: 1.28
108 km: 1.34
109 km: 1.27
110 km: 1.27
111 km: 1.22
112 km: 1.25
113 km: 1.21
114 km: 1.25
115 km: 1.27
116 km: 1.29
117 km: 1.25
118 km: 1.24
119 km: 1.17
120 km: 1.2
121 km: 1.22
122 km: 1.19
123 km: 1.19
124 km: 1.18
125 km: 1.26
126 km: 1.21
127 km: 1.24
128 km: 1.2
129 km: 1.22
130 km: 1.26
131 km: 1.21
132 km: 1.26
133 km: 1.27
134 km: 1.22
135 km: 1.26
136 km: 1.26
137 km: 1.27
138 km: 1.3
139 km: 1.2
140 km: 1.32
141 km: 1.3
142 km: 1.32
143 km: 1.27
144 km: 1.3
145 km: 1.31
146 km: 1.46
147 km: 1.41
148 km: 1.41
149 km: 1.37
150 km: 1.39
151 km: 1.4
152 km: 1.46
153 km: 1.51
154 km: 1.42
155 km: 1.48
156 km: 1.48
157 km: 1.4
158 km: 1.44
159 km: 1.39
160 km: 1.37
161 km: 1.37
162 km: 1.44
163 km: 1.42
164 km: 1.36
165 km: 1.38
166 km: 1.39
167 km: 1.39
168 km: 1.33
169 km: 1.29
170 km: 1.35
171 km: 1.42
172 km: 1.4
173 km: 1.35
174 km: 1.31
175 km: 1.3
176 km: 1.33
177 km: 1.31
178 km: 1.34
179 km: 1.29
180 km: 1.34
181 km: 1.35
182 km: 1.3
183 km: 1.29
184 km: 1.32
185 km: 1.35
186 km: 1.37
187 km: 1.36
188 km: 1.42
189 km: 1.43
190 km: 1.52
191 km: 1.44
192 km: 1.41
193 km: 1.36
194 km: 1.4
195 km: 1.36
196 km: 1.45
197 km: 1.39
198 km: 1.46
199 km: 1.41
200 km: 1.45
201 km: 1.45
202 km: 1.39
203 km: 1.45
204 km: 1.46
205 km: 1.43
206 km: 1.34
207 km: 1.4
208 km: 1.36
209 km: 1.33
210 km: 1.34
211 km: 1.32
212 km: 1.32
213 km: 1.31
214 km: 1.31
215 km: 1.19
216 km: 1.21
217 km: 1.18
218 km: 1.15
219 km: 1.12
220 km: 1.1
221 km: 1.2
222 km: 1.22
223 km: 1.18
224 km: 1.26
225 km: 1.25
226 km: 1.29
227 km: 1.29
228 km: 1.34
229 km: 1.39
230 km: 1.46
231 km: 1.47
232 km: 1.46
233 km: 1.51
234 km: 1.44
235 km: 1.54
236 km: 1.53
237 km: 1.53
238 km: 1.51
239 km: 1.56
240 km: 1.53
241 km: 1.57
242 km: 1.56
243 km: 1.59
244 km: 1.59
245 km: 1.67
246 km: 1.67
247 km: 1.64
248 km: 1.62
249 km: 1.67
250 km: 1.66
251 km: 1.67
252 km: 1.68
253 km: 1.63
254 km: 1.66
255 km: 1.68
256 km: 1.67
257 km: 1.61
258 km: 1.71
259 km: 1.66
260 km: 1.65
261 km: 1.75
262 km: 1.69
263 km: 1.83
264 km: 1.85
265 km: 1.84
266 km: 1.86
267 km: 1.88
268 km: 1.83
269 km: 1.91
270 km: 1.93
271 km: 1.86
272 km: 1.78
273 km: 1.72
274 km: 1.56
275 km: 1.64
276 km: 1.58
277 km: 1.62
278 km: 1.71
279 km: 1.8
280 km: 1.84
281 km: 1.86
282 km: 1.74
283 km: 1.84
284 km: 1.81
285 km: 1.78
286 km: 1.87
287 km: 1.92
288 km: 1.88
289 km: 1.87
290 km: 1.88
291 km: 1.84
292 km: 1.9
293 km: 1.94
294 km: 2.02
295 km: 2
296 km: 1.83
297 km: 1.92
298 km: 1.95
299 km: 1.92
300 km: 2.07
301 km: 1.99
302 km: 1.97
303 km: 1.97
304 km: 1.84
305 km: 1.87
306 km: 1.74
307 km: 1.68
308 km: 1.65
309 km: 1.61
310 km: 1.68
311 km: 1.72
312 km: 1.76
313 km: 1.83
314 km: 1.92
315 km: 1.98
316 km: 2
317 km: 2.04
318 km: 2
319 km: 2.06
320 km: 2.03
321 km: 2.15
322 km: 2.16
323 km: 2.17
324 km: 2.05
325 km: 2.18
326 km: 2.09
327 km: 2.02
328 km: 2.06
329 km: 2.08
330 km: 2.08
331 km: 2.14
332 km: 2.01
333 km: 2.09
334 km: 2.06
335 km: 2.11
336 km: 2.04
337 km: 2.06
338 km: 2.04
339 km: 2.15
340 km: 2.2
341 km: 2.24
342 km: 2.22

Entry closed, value 6.2 km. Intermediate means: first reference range 1.31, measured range 1.34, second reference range 1.9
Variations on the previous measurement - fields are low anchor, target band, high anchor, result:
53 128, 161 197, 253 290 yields 3.4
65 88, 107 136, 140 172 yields 1.7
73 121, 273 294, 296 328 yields 0.5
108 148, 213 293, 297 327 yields 5.6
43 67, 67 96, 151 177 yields 4.1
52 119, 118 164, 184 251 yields 0.6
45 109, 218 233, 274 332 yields 3.6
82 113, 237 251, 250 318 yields 0.7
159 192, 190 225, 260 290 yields 3.9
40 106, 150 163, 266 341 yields 0.9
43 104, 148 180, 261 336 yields 3.3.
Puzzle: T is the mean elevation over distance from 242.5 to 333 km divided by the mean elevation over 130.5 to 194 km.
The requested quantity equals 1.36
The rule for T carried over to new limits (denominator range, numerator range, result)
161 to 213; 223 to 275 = 1.17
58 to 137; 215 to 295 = 1.29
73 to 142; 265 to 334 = 1.53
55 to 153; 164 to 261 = 1.12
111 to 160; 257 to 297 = 1.39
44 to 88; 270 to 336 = 1.44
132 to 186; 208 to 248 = 1.03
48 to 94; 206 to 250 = 1.08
